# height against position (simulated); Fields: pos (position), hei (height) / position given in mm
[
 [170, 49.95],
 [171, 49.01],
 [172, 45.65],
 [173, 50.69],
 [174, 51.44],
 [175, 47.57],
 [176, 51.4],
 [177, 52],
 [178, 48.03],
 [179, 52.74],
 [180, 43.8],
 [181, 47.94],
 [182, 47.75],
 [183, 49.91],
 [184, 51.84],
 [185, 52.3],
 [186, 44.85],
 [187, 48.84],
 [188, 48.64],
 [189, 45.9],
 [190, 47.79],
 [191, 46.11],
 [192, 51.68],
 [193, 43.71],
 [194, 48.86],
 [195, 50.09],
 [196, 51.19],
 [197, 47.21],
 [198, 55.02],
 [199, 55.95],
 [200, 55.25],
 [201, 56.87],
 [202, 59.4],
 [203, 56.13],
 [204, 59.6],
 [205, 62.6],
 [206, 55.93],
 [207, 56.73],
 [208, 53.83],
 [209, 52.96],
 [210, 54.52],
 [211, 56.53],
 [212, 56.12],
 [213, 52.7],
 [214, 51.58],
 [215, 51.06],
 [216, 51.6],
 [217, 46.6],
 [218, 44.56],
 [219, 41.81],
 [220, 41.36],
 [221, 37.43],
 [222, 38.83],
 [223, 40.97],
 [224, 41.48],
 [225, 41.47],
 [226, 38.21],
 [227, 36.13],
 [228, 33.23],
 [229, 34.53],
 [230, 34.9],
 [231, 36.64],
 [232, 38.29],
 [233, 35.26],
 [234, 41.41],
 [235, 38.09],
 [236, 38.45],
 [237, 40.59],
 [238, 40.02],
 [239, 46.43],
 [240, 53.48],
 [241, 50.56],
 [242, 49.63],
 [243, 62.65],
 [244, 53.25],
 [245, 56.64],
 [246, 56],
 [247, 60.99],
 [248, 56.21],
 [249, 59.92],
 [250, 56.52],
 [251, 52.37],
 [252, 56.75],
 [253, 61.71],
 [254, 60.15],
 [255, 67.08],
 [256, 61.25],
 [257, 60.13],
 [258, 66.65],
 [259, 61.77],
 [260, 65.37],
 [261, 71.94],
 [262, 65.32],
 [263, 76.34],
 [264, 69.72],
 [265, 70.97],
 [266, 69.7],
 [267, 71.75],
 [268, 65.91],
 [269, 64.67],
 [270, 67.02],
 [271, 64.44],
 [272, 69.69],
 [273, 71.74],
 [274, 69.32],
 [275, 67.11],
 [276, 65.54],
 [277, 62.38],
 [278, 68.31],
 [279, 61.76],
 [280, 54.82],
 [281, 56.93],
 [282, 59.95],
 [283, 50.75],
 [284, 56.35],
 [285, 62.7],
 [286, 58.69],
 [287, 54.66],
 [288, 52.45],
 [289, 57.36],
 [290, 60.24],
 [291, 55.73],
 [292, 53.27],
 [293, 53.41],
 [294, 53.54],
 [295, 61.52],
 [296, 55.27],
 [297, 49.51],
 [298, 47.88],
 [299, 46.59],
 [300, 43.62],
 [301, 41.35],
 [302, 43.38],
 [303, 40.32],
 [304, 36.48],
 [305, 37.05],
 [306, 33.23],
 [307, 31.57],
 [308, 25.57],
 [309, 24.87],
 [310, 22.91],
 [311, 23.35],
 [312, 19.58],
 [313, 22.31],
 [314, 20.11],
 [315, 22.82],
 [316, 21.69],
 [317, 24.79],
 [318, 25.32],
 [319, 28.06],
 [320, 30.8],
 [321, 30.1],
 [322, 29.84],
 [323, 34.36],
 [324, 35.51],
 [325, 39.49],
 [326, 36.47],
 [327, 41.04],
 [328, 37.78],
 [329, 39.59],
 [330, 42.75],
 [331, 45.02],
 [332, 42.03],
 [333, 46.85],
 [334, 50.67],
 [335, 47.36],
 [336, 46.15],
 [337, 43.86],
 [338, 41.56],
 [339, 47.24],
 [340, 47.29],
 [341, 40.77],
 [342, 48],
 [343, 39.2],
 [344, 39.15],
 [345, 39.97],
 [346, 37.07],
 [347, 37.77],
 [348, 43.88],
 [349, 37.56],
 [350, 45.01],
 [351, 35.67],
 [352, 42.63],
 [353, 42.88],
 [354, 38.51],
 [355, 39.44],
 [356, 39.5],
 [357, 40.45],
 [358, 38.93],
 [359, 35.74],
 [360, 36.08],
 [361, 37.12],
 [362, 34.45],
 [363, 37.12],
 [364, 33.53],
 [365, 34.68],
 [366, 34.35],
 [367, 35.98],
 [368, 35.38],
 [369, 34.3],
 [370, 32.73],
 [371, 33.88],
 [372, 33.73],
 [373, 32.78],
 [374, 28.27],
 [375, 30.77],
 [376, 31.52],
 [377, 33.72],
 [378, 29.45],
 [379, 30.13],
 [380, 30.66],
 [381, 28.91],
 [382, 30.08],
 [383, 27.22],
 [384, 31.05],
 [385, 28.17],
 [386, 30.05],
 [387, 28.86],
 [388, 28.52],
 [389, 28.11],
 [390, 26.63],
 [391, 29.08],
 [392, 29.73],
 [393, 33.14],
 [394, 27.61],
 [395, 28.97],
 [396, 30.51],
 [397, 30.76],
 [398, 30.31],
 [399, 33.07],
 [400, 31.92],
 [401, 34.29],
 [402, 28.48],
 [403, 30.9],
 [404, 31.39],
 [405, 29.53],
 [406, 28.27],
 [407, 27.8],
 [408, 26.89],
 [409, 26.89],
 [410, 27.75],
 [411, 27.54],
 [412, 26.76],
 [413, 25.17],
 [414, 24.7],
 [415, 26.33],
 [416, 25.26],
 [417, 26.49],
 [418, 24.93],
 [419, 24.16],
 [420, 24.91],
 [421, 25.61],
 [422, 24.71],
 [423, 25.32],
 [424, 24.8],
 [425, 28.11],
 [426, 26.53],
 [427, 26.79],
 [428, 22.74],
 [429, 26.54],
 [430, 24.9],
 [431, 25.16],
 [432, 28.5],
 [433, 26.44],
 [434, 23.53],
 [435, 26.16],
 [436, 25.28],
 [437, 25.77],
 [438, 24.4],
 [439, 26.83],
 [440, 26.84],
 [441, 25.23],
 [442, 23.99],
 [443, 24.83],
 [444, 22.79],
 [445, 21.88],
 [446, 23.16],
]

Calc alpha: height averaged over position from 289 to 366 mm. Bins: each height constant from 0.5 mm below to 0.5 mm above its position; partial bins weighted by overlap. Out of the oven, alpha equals 39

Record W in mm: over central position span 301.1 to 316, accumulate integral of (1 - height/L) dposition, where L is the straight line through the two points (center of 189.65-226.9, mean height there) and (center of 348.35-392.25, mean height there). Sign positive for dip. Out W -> 4.1 mm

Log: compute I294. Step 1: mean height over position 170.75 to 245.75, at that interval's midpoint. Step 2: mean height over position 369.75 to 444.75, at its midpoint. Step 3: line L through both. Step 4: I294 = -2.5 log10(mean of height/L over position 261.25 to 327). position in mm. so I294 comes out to -0.21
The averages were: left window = 48.1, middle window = 48.5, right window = 28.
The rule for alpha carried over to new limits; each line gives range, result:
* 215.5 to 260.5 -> 48.6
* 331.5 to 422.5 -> 33.7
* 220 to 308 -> 53.4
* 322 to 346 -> 41.9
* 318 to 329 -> 34.2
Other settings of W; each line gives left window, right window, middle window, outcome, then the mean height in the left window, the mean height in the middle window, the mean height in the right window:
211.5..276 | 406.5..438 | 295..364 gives 4.05 mm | 53.8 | 37.6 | 25.9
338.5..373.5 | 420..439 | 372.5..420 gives 3.59 mm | 38.4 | 29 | 25.6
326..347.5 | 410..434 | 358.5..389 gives 2.75 mm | 42.8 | 32.2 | 25.8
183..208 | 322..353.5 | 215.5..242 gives 4.62 mm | 52.2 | 41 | 41.6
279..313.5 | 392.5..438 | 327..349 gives -2.01 mm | 45.7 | 42.9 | 27.3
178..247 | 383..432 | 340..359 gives -3.67 mm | 48.1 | 40.4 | 27.8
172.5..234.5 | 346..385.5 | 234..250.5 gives -2.22 mm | 48.1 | 50.9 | 35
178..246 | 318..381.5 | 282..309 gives -4.23 mm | 47.9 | 48.3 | 37.6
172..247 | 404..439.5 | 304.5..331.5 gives 4.55 mm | 48.3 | 30.6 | 26.1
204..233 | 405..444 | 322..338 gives -2.99 mm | 45.9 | 41.5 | 25.9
